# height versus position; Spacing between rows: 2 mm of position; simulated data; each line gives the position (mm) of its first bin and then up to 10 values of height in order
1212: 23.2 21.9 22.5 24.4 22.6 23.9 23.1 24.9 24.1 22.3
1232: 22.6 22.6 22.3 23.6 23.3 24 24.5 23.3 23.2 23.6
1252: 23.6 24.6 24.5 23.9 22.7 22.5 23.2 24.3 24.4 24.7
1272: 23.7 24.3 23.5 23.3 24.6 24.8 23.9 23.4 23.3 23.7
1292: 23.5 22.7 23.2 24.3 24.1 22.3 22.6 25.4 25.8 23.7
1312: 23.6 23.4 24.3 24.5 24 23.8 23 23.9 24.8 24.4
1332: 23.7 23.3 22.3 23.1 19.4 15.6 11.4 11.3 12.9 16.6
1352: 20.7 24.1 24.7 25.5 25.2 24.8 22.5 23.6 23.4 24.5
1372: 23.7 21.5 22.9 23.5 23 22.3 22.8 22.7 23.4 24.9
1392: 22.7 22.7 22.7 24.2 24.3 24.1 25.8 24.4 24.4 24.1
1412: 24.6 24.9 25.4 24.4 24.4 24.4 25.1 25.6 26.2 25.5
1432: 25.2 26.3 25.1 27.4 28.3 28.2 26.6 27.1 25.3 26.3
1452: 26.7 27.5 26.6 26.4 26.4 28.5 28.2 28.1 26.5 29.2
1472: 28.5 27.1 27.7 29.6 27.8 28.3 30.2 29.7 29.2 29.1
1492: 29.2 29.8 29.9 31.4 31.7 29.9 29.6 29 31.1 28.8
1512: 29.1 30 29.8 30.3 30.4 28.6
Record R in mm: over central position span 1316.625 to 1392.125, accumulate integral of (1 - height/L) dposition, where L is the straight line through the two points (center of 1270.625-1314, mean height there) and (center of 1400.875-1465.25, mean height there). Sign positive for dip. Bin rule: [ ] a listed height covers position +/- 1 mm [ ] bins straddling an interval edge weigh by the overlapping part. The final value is 8.0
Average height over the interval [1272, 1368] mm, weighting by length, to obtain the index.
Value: 22.6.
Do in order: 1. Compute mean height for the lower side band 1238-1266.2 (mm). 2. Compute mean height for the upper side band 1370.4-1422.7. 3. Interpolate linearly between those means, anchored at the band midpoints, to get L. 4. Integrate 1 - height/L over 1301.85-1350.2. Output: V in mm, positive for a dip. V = 4.23 mm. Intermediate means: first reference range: 23.6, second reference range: 23.8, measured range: 21.6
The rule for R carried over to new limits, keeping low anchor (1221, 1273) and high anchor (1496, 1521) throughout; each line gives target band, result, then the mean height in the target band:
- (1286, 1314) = 1.37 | 23.7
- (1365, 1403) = 5.18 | 23.3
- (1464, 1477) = 0.56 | 27.9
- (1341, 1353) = 5.21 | 14.8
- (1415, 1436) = 2.09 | 25.2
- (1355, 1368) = 1.05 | 24.3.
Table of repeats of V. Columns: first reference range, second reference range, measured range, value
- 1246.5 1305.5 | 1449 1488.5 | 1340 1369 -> 6.0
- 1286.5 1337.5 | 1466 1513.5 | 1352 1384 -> 2.4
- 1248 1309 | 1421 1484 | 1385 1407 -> 1.8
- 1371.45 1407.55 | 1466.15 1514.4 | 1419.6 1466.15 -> 0.1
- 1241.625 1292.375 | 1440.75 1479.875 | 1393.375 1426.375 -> 2.5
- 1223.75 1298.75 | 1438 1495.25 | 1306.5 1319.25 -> 0.2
